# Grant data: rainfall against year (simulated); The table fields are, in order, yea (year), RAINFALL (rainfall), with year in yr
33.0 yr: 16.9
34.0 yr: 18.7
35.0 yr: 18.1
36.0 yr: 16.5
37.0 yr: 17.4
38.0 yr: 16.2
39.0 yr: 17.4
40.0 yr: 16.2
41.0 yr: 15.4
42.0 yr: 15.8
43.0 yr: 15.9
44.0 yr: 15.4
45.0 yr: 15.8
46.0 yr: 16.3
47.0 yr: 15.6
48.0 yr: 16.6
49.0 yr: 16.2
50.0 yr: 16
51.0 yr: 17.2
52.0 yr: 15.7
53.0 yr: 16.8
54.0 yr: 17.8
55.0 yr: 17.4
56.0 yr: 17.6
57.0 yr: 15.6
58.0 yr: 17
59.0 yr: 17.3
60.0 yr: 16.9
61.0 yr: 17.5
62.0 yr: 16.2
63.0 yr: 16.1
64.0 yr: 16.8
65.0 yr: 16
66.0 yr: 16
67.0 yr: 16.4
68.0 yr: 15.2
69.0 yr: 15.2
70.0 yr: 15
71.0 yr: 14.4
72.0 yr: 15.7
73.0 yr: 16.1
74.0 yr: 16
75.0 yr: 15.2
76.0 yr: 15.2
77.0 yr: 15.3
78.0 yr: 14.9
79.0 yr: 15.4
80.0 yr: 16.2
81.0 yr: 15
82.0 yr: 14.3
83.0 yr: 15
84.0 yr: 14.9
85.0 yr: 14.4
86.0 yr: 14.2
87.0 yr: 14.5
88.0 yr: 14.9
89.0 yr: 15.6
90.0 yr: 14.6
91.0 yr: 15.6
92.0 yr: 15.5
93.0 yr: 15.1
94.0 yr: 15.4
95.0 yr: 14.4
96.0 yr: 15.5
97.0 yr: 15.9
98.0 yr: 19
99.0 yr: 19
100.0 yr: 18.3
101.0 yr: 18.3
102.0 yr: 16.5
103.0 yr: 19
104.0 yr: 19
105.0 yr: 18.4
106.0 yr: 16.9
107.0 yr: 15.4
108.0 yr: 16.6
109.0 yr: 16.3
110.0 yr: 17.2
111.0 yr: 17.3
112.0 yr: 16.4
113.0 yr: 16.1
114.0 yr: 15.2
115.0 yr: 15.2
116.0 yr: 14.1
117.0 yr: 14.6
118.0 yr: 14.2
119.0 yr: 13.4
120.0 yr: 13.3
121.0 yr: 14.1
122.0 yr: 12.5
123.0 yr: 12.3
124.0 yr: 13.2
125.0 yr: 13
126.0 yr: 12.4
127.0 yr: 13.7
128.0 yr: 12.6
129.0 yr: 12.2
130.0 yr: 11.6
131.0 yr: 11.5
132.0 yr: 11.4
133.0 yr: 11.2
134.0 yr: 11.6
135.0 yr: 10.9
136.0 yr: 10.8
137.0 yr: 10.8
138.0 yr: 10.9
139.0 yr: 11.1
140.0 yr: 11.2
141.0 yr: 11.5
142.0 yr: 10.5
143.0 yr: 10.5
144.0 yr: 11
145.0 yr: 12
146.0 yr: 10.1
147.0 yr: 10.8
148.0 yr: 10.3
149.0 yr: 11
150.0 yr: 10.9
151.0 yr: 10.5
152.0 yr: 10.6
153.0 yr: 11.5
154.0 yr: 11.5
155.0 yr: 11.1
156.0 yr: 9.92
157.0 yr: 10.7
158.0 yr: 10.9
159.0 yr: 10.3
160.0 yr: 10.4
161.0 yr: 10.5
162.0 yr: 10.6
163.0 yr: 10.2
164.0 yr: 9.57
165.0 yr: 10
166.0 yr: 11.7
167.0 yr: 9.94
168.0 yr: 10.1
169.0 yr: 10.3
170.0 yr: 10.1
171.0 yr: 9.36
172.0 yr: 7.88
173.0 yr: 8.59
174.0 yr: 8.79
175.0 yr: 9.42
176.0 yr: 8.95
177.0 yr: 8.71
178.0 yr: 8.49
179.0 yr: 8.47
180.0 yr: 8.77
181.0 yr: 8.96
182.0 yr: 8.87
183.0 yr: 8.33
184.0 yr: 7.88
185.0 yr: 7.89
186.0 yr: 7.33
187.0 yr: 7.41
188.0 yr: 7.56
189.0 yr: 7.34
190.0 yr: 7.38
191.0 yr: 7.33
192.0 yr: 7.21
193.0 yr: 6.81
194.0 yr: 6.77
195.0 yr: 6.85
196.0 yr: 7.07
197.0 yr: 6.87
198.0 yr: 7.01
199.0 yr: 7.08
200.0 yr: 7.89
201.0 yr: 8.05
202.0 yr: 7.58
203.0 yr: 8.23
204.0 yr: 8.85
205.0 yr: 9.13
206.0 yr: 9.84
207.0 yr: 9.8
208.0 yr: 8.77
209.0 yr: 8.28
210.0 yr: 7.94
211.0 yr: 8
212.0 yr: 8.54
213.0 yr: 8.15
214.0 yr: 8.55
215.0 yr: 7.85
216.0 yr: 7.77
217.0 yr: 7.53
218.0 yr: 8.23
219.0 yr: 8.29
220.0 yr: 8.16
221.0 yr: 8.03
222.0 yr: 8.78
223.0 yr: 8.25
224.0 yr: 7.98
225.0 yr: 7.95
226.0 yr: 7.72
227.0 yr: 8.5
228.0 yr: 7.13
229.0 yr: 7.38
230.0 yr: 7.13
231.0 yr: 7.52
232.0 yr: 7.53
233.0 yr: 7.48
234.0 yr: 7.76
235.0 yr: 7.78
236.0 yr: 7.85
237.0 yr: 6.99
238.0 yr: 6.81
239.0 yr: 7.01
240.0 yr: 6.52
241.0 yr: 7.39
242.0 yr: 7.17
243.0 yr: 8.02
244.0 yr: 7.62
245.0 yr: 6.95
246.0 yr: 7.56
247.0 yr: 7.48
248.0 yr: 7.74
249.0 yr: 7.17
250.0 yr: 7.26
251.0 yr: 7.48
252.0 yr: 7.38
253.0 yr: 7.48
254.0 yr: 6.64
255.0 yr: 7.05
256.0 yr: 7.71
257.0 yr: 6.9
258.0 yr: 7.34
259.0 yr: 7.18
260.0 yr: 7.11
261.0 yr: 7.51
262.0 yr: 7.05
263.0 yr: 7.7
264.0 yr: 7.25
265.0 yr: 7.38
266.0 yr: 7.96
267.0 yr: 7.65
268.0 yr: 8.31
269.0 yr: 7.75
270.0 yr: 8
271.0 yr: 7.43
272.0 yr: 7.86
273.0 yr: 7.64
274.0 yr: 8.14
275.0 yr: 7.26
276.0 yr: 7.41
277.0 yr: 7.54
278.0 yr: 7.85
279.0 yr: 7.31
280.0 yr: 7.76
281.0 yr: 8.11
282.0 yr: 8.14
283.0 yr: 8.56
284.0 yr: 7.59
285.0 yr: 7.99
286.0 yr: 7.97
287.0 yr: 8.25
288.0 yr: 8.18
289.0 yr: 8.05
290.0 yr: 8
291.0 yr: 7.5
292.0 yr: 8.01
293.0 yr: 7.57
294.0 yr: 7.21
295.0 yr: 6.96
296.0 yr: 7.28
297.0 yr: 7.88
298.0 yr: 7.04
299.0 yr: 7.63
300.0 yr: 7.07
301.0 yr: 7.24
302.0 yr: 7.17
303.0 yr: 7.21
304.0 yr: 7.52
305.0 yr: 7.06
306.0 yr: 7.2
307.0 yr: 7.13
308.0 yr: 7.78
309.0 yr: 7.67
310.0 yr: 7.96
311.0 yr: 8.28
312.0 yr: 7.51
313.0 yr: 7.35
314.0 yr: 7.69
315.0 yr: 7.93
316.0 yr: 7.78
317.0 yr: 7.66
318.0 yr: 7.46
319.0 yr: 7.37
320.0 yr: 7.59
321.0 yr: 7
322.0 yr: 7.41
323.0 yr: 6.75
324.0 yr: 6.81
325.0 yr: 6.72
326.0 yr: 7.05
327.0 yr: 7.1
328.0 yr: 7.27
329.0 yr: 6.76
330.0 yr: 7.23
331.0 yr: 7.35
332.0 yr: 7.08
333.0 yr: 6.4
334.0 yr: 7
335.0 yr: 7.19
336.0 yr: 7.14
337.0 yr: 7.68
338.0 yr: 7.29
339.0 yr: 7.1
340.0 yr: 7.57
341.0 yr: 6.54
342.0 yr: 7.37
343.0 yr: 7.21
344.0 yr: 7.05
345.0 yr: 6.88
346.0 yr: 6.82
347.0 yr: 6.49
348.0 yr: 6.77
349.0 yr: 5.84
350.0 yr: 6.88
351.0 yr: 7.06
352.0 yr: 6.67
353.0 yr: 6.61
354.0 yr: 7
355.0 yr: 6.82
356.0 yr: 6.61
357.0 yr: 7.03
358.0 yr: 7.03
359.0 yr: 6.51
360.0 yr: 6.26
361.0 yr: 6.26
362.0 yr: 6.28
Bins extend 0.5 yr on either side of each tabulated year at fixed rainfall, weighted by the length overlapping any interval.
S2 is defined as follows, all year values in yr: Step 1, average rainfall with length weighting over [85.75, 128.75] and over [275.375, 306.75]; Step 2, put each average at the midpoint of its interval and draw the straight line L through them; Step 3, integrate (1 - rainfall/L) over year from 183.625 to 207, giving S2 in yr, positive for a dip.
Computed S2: 8.0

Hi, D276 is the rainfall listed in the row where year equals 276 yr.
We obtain 7.41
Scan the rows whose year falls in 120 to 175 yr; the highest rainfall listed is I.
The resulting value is 14.1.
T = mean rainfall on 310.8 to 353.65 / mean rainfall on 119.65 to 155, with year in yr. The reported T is 0.62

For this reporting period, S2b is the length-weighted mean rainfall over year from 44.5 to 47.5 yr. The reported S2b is 15.9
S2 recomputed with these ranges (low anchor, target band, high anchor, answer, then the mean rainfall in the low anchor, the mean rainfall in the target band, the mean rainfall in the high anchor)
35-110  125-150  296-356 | 4.6 yr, 16.2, 11.3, 7.18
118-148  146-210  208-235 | 5.5 yr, 11.8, 9.04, 7.95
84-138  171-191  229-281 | 5.2 yr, 14.7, 8.27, 7.45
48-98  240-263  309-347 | 5.8 yr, 15.8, 7.32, 7.25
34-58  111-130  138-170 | -2.0 yr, 16.5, 13.8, 10.7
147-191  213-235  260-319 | 1.9 yr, 9.5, 7.89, 7.64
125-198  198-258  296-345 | 6.8 yr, 9.84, 7.78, 7.29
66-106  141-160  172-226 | 1.0 yr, 15.9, 10.8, 8.08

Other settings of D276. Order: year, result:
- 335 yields 7.19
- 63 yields 16.1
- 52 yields 15.7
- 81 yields 15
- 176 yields 8.95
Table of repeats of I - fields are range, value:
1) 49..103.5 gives 19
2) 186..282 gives 9.84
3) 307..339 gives 8.28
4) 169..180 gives 10.3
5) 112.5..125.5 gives 16.1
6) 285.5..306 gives 8.25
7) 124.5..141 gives 13.7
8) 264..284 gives 8.56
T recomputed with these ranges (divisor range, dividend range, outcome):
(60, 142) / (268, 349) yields 0.50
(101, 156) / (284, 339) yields 0.56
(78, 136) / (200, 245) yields 0.53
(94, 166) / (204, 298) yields 0.59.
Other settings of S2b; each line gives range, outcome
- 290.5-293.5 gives 7.69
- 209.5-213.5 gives 8.16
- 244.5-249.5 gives 7.38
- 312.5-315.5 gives 7.66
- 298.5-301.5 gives 7.31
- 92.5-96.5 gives 15.1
